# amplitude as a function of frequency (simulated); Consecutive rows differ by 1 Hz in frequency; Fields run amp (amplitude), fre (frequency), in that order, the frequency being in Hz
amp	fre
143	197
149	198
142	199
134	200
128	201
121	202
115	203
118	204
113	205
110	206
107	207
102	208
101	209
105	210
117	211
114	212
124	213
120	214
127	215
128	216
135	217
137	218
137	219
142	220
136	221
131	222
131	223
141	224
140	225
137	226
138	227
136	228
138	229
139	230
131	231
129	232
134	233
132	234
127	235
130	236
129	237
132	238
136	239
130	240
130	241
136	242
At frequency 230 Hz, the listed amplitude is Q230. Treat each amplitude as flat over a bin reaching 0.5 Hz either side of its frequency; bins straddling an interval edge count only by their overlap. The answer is 139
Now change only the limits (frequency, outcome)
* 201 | 128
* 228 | 136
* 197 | 143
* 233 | 134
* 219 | 137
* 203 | 115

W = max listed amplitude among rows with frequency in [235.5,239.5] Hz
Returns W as 136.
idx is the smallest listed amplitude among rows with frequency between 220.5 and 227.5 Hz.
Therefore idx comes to 131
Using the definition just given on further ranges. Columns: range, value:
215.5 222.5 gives 128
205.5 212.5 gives 101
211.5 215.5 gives 114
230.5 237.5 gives 127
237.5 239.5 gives 132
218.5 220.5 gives 137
